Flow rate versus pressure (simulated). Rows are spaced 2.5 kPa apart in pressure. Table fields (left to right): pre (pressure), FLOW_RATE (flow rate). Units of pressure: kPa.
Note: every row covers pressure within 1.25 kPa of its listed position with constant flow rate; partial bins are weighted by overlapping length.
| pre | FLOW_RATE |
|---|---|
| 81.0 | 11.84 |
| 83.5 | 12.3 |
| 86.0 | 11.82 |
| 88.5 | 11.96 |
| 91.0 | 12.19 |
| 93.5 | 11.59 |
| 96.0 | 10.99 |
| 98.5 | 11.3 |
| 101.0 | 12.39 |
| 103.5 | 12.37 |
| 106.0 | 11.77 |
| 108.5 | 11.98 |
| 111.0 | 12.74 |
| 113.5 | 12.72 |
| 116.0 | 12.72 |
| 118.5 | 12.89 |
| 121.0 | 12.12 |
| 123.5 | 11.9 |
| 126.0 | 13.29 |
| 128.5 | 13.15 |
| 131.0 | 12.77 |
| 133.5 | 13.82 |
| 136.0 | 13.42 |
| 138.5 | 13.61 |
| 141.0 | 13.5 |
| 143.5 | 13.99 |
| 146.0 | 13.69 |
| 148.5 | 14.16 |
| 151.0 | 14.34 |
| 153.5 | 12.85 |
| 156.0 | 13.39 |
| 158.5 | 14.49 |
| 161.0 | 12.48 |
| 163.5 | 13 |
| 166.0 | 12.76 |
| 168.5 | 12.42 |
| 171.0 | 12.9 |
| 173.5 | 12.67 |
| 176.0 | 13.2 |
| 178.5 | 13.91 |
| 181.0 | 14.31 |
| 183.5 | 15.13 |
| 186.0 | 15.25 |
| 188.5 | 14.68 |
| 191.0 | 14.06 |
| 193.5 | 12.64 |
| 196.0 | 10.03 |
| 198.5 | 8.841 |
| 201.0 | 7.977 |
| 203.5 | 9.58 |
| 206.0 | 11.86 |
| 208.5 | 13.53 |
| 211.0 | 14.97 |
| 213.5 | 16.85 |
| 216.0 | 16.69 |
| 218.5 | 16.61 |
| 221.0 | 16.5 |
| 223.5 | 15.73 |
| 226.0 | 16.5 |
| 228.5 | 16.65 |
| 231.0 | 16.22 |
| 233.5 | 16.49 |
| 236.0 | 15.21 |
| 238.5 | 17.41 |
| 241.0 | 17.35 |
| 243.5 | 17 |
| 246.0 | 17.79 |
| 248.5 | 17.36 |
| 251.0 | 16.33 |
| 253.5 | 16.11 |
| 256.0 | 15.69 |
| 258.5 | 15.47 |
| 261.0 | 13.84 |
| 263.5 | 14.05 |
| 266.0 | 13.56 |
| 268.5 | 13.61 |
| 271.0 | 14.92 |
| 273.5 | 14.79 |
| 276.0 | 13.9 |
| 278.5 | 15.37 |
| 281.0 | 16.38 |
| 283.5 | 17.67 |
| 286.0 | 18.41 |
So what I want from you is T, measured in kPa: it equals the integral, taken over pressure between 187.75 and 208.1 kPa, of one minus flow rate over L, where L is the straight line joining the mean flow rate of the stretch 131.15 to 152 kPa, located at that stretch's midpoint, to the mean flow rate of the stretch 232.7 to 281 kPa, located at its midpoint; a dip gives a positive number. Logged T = 4.76 kPa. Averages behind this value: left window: 13.8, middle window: 11.2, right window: 15.6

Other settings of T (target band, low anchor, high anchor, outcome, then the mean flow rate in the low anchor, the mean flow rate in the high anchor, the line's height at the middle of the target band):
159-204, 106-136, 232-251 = 6.5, 12.7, 16.9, 14.8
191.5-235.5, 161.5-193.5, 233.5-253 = 4.2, 13.6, 16.9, 15.4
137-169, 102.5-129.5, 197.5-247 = -0.2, 12.5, 15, 13.4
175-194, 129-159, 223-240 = 0.9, 13.6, 16.4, 14.9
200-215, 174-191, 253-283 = 1.9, 14.3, 14.8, 14.5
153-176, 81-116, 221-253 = 2.0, 12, 16.7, 14.2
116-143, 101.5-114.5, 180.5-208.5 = -1.7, 12.3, 12.2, 12.3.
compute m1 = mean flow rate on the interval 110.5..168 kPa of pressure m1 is 13.2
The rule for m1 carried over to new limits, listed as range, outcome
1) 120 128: 12.5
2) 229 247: 16.8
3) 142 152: 14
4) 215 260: 16.5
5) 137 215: 13.1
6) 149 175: 13.2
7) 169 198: 13.4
